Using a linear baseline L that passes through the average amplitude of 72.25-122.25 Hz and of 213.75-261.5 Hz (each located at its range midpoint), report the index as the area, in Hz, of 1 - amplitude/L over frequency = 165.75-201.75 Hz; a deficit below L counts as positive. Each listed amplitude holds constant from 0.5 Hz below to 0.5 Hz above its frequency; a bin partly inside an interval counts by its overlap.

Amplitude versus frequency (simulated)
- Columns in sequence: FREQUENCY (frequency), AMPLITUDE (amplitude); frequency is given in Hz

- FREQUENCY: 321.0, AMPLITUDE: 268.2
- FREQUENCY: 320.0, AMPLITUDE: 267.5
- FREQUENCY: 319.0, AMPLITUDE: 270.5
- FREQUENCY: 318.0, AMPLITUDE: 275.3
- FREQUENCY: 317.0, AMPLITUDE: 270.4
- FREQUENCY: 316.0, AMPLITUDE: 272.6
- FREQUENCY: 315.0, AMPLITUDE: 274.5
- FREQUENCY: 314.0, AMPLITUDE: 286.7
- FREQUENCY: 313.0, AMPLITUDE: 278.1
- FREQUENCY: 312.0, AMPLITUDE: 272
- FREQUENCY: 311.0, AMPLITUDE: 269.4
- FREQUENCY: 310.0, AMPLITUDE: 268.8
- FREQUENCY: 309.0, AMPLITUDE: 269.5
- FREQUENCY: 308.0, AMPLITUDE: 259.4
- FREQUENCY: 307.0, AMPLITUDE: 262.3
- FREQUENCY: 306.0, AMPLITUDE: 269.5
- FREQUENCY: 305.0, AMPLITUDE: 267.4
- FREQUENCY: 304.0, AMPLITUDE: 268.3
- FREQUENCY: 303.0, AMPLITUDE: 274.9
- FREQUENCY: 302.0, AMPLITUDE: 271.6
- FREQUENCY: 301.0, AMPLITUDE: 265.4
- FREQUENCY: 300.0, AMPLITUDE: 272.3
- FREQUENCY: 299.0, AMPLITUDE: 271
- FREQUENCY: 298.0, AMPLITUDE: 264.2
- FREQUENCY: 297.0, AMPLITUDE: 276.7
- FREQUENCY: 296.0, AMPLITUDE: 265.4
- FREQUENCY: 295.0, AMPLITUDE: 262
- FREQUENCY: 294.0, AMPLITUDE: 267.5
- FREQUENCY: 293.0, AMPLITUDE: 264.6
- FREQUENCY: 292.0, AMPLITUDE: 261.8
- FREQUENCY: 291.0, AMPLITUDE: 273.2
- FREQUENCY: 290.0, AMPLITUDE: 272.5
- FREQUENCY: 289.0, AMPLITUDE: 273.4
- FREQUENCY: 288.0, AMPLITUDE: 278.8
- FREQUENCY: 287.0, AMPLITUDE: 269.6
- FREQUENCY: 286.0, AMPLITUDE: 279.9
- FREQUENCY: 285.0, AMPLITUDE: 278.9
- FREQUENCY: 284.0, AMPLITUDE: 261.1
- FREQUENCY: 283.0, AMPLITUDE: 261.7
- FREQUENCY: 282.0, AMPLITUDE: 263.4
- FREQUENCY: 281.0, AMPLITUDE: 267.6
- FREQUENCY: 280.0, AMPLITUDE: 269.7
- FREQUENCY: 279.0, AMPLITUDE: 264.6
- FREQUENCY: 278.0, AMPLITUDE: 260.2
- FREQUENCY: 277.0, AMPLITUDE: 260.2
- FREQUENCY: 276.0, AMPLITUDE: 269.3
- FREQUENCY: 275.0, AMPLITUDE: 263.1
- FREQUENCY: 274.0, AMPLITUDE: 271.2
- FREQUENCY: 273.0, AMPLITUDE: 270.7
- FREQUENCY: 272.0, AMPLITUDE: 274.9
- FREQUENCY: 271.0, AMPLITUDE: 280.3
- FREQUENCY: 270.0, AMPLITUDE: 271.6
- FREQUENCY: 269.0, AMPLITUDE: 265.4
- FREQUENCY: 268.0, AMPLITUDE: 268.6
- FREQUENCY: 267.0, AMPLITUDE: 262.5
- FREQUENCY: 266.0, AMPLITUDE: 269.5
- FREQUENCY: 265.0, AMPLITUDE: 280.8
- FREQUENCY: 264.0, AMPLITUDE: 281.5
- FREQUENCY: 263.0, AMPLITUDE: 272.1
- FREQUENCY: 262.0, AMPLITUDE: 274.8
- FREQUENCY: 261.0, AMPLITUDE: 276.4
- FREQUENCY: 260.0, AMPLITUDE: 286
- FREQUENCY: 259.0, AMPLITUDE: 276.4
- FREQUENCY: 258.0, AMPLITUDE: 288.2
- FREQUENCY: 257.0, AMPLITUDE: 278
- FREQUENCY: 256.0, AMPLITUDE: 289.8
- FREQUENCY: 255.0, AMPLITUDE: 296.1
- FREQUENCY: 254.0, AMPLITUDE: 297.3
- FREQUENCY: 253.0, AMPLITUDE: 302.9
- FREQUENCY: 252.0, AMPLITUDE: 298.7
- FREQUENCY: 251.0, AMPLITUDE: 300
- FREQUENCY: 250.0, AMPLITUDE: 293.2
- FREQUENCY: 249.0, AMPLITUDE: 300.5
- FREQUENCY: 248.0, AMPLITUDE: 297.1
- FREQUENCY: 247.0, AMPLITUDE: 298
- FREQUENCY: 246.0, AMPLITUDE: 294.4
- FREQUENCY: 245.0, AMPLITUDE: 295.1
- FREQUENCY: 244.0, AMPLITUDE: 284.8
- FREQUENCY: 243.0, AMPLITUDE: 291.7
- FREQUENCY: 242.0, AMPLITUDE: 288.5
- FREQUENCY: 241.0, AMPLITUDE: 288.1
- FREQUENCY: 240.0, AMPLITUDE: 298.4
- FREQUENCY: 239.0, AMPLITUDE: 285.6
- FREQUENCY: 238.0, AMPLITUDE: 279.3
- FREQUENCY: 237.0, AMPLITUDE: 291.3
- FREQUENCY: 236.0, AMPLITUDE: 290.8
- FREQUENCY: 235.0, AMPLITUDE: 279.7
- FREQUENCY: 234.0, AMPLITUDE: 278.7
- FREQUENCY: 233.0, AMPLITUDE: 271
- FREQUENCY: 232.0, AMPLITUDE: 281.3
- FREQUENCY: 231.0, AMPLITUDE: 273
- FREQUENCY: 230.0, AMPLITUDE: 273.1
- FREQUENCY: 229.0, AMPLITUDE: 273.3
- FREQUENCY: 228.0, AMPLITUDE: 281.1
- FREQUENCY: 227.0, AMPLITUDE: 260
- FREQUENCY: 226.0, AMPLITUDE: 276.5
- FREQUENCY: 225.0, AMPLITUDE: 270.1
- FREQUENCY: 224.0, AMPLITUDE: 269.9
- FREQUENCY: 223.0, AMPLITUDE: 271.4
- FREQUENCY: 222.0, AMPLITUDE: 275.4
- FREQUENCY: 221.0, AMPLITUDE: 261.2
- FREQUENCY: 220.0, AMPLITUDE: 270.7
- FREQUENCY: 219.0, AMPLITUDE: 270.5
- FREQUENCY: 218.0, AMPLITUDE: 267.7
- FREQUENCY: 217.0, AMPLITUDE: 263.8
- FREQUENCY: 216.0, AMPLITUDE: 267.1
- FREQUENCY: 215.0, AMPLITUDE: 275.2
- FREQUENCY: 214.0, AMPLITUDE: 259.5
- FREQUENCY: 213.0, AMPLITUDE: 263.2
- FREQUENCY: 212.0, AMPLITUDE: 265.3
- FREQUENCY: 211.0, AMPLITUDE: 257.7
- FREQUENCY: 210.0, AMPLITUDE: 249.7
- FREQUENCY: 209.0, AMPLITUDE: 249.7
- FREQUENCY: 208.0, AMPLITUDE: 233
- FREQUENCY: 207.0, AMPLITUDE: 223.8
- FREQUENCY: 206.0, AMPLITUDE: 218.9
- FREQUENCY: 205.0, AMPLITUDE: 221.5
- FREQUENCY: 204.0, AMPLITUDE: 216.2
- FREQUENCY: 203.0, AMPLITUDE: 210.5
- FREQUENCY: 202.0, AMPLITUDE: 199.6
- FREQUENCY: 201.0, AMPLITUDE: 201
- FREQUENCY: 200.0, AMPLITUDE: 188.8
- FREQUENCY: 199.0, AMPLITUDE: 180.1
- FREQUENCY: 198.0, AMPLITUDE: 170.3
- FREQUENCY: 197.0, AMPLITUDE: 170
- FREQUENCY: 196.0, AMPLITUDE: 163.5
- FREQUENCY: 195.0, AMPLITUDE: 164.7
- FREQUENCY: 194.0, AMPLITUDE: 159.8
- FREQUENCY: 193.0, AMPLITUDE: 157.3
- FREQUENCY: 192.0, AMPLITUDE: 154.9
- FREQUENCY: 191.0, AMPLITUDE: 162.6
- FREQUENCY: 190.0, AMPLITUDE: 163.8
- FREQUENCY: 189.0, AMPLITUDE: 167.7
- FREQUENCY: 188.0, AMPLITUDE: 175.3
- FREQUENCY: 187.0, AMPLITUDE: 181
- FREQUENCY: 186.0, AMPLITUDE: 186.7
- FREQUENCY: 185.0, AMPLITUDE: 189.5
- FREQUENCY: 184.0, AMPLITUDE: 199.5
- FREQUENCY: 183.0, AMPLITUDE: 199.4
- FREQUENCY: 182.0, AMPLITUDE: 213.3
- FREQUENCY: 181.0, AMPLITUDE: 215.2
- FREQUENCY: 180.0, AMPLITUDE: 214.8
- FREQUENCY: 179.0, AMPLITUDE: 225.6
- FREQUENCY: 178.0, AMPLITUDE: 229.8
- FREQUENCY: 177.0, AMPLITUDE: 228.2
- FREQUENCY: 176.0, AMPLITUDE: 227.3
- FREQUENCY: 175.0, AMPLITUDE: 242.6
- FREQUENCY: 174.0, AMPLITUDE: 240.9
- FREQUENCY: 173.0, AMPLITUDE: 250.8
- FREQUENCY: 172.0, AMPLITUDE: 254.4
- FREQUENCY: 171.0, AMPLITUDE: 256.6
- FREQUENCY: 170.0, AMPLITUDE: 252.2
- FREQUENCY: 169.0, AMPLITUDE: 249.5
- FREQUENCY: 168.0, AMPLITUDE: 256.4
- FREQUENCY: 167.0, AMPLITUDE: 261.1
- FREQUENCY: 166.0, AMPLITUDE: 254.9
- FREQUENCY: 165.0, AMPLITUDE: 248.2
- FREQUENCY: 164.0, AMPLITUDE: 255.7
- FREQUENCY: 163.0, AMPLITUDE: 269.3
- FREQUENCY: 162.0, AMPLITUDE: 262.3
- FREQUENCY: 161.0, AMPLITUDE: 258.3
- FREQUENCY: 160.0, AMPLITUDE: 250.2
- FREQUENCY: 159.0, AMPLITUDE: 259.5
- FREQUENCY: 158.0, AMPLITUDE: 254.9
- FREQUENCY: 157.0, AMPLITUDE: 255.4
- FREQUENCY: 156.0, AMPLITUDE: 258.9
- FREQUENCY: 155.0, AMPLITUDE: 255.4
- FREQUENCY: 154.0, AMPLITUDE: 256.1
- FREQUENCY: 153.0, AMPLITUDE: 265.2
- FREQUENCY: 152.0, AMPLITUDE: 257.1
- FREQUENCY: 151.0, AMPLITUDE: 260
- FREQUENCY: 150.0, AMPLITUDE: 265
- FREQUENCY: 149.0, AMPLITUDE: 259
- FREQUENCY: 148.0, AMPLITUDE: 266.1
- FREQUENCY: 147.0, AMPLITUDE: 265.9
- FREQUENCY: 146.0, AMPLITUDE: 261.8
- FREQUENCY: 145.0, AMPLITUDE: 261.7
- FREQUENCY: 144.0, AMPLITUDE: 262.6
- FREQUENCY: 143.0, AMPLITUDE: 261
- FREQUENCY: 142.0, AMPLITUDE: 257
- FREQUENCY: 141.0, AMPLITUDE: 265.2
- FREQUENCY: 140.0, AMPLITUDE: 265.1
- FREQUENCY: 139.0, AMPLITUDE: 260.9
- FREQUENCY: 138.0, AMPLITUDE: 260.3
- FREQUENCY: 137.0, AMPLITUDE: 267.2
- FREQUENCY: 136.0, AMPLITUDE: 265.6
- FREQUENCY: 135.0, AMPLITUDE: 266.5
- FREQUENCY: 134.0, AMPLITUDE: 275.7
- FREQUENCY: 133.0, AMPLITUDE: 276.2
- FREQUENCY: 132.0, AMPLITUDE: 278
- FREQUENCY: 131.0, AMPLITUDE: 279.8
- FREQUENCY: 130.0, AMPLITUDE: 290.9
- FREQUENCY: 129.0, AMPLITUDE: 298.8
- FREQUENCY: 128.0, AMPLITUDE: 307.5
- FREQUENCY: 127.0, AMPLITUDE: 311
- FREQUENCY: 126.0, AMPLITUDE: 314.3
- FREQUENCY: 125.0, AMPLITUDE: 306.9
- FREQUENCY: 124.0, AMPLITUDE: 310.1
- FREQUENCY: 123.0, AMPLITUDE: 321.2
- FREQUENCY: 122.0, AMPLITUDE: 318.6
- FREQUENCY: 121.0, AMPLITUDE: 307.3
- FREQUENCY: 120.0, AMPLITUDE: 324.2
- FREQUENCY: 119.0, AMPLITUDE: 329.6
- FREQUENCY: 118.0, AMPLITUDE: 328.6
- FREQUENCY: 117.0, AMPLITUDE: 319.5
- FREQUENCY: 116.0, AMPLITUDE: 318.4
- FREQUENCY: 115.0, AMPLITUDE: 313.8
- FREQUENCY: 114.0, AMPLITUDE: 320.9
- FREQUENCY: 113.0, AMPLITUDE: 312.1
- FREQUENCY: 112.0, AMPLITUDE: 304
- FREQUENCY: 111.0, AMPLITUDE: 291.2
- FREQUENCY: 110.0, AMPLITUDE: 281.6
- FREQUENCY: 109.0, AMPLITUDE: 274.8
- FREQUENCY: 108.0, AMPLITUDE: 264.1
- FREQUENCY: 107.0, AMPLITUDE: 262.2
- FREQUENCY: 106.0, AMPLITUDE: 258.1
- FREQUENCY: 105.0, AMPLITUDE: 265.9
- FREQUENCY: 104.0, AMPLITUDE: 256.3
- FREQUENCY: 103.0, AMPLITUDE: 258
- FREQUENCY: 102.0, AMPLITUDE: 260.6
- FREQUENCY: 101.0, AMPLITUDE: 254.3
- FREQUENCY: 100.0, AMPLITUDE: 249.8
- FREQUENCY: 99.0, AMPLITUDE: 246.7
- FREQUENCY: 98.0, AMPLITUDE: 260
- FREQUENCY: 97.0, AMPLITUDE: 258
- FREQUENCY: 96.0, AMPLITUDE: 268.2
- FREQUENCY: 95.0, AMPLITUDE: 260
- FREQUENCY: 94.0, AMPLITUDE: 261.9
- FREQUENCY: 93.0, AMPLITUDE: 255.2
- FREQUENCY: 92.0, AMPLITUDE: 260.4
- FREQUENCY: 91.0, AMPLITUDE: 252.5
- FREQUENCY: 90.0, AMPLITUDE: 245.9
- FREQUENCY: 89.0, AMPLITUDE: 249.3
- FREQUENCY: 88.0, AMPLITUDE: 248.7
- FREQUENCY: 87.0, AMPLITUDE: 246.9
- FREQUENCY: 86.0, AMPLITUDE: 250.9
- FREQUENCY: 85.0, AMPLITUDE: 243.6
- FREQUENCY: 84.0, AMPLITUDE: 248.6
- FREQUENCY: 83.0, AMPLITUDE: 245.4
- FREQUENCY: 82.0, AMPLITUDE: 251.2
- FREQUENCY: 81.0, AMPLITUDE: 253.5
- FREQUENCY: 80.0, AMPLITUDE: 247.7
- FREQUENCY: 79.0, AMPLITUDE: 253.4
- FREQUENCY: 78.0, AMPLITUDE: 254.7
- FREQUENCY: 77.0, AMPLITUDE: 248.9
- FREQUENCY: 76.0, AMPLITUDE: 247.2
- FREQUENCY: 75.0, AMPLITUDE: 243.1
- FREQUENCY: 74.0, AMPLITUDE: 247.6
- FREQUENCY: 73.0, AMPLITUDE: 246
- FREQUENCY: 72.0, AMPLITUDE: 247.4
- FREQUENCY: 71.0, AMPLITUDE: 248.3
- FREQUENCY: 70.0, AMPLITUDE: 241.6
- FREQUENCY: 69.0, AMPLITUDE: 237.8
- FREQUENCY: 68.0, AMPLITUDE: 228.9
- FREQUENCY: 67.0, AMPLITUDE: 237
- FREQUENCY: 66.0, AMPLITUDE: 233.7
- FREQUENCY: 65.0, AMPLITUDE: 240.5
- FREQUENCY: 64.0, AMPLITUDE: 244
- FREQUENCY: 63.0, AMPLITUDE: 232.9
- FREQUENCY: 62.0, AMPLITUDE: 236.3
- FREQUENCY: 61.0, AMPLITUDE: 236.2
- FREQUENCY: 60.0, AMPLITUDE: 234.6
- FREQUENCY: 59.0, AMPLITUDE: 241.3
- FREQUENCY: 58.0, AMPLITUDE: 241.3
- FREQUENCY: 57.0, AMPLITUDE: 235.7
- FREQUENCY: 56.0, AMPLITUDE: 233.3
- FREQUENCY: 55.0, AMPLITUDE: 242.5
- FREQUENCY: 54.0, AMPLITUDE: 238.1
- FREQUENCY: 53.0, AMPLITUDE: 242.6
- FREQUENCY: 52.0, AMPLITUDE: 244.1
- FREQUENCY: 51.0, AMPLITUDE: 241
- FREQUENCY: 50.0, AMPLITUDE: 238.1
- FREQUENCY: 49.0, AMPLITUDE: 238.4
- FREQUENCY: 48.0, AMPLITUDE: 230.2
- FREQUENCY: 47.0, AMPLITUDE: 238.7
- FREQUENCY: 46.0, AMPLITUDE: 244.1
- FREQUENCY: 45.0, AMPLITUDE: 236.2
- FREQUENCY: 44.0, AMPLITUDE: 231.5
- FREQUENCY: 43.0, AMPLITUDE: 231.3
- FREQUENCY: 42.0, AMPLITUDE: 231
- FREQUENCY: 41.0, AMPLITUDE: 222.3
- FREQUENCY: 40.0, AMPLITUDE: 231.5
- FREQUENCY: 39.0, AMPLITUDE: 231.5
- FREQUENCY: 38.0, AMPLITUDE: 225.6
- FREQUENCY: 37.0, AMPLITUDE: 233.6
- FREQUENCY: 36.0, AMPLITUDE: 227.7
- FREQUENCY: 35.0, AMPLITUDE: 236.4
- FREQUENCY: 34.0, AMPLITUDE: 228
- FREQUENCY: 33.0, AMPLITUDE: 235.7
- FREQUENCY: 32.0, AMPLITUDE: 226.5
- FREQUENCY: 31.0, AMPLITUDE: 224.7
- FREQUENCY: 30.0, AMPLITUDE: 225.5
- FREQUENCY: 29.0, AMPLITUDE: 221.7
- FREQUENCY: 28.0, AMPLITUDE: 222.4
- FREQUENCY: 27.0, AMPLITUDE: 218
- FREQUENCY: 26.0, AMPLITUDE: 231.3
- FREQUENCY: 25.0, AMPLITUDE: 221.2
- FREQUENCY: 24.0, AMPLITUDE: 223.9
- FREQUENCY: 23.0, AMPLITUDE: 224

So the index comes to 9.3 Hz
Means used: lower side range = 269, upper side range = 282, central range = 205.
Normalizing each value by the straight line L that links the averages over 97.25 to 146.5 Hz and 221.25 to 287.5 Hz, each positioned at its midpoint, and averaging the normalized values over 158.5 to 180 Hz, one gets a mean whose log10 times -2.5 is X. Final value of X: 0.14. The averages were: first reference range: 284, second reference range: 279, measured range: 248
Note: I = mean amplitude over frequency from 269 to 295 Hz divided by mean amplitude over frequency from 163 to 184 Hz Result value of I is 1.13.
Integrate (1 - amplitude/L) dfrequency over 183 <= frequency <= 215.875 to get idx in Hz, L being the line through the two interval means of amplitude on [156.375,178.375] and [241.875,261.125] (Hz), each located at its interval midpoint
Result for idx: 7.88 Hz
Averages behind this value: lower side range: 251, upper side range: 292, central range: 203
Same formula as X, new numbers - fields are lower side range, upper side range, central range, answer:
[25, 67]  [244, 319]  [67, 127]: -0.12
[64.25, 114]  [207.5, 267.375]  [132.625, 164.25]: 0.01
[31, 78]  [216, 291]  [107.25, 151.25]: -0.14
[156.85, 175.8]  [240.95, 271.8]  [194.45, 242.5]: 0.09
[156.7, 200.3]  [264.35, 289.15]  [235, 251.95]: -0.16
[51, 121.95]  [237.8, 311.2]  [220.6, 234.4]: 0.00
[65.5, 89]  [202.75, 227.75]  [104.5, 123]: -0.21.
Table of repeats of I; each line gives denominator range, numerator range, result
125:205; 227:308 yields 1.17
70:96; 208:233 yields 1.07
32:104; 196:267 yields 1.09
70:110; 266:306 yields 1.06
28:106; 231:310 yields 1.14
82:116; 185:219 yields 0.79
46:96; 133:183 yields 1.04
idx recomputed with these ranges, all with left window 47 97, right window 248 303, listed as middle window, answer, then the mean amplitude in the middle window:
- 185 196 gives 3.9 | 168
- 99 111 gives -0.6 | 263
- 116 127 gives -2.9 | 318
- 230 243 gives -0.7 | 284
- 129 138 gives -0.8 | 275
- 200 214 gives 1.8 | 231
